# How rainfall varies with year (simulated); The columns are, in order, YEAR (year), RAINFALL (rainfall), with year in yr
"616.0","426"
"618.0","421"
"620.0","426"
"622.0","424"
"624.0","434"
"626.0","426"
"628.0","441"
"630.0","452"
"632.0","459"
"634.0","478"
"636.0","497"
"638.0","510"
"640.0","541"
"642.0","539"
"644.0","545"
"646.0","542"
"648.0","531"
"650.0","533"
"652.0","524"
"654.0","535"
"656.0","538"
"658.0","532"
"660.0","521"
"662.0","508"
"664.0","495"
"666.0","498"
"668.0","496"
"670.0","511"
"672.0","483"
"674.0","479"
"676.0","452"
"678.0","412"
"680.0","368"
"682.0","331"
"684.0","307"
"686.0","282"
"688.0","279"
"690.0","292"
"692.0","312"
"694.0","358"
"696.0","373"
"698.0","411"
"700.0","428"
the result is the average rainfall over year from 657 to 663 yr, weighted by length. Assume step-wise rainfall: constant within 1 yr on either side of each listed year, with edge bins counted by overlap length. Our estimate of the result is 520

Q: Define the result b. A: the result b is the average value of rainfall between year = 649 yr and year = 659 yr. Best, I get 532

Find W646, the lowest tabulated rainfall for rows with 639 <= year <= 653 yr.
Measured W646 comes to 524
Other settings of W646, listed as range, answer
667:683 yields 331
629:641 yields 452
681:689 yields 279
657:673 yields 483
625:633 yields 426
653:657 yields 535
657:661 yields 521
